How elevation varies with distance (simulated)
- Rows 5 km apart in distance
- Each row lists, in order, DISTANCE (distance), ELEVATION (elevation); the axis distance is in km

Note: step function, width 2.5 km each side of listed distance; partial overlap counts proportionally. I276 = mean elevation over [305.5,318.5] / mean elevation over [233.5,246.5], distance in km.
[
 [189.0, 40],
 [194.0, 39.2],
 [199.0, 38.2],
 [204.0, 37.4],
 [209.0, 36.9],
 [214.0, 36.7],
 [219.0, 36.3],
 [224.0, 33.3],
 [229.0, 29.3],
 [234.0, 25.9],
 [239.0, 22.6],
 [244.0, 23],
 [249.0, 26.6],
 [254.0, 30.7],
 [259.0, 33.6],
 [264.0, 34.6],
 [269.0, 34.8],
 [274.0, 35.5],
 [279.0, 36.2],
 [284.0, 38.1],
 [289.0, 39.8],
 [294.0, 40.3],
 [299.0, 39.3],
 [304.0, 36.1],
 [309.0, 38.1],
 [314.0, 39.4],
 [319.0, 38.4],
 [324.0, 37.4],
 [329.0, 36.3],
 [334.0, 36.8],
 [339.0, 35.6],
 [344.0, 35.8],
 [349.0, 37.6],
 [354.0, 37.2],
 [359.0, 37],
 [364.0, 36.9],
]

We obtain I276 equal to 1.64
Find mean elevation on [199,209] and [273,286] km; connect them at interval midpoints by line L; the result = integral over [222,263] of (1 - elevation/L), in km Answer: 9.7 km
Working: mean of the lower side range 37.5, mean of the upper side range 36.7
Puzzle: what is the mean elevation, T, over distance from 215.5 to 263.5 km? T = 29.4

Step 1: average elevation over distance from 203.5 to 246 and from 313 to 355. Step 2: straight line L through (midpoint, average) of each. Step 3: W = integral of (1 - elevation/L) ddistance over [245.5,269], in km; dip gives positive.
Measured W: 1.1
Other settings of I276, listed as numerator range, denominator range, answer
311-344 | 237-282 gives 1.20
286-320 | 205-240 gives 1.20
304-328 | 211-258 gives 1.28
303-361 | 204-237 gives 1.12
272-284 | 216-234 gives 1.13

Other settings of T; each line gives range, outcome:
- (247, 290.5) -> 34.4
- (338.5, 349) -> 36.2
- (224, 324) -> 33.9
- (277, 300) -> 38.8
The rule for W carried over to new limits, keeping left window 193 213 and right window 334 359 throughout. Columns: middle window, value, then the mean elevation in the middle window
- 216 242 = 5.6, 29.5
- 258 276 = 1.2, 34.7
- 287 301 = -1.1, 39.8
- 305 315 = -0.4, 38.3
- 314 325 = -0.4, 38.3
